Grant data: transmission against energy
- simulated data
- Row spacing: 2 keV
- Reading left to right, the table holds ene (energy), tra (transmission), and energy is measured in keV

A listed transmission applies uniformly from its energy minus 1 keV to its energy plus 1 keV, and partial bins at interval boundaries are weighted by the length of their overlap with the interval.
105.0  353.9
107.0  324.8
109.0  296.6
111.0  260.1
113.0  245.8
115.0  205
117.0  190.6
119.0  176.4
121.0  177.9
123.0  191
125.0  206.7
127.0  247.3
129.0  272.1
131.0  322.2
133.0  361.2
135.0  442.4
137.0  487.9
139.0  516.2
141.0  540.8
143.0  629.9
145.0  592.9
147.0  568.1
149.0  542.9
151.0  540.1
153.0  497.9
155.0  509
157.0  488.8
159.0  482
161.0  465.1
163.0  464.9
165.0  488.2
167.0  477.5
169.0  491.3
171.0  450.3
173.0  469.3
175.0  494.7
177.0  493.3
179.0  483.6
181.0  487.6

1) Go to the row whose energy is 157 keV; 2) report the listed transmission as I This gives 488.8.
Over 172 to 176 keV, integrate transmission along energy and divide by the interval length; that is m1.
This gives 482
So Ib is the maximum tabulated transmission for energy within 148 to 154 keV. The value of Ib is 542.9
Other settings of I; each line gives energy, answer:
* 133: 361.2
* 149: 542.9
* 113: 245.8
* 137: 487.9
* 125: 206.7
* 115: 205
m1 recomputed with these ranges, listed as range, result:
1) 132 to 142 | 470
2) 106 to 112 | 294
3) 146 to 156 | 532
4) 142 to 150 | 583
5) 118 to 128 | 200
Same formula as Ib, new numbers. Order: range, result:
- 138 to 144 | 629.9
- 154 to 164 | 509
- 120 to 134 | 361.2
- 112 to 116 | 245.8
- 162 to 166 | 488.2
